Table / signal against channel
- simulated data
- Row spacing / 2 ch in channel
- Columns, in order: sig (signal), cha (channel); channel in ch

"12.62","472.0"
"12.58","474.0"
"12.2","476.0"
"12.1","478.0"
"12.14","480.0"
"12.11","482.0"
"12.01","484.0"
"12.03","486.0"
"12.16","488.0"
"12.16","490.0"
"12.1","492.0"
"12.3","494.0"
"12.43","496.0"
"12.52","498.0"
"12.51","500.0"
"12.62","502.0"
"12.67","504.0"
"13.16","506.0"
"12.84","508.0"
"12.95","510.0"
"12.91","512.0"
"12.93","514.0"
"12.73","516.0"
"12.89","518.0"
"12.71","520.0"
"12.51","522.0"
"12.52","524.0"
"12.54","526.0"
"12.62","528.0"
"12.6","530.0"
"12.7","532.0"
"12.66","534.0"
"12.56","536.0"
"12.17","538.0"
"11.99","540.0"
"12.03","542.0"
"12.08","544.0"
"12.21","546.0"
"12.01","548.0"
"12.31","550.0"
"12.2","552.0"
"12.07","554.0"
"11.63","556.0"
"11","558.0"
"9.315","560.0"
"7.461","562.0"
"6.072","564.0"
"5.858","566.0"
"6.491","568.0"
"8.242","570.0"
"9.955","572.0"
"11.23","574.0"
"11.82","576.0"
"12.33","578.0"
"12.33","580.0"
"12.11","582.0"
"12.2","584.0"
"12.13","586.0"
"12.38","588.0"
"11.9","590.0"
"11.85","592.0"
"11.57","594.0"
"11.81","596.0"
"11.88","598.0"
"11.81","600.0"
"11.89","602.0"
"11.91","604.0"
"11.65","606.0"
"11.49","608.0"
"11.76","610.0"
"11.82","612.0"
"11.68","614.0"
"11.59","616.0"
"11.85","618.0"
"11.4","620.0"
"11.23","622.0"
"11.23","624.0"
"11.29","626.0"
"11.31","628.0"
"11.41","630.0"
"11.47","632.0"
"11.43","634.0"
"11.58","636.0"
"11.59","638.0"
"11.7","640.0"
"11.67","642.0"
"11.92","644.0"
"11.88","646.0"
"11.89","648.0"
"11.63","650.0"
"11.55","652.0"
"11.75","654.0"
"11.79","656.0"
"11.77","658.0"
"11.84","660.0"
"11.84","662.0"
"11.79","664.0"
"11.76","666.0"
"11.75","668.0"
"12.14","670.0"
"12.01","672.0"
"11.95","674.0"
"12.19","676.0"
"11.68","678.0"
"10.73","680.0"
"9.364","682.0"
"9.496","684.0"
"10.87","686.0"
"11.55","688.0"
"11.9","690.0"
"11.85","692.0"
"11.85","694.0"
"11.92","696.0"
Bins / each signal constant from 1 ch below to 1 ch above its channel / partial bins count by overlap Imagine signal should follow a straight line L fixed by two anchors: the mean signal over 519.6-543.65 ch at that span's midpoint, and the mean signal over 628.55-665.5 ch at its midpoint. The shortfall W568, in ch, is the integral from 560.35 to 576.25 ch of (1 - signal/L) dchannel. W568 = 5.13 ch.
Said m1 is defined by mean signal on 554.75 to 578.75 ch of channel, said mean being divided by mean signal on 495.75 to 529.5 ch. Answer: 0.73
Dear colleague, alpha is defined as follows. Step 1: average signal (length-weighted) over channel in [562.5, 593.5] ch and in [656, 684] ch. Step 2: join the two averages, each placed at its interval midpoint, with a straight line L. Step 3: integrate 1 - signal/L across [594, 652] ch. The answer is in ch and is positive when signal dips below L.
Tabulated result -3.5 ch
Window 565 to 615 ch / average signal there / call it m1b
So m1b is 11.2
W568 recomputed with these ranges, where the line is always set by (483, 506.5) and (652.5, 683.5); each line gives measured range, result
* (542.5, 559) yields 0.2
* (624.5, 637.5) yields 0.4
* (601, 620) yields 0.2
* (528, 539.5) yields -0.3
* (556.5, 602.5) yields 5.3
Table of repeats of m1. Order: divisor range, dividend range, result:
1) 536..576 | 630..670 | 1.12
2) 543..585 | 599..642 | 1.10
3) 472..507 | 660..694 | 0.93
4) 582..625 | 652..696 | 0.98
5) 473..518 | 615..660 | 0.93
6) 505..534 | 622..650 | 0.91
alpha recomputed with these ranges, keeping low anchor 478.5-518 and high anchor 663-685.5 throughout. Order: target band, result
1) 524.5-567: 3.3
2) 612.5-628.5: 0.3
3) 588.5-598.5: 0.0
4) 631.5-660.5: -0.4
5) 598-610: 0.0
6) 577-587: -0.2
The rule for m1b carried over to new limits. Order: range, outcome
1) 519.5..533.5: 12.6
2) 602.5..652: 11.6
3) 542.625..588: 10.6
